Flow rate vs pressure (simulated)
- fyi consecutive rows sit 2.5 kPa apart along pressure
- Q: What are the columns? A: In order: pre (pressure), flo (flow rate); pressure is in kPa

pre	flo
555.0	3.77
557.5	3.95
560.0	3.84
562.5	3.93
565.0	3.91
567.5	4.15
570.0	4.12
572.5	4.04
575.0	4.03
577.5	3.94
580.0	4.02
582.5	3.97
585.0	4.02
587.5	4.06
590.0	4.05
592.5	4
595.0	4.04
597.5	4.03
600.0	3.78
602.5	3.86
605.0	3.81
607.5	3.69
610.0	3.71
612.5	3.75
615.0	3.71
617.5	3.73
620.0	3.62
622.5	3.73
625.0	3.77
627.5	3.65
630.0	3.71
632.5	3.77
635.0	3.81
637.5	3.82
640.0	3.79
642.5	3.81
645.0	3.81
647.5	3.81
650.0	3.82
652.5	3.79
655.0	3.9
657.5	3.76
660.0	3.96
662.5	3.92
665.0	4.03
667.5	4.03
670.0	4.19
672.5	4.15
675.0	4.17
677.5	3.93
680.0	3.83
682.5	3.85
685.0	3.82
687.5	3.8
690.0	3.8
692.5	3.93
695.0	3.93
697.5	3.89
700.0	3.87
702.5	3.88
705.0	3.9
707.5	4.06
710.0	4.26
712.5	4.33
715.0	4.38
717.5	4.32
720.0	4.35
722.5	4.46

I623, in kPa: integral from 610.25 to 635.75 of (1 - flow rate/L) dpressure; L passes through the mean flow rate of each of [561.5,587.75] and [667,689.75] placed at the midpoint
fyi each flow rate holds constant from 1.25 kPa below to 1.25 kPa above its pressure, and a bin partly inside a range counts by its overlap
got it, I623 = 1.7 kPa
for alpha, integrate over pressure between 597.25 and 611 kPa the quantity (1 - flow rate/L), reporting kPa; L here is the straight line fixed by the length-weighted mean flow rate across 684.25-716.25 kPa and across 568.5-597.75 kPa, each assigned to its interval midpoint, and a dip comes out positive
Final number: 0.8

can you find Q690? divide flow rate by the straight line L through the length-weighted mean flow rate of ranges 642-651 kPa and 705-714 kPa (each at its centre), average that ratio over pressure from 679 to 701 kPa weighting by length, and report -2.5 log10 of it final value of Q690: 0.06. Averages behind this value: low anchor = 3.81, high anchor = 4.18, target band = 3.86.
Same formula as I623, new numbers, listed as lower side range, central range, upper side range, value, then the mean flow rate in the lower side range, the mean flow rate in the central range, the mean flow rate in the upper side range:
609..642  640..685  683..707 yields -1.29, 3.74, 3.92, 3.87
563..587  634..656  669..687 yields 0.97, 4.02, 3.82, 3.98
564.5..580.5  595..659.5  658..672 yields 3.86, 4.04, 3.78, 4.02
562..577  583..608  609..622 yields -0.62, 4.03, 3.94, 3.71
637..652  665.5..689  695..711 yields -0.46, 3.81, 3.97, 3.97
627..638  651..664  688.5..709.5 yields -0.18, 3.75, 3.87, 3.92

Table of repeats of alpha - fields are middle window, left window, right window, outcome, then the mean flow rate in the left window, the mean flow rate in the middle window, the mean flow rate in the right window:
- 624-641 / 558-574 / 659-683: 1.0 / 4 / 3.76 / 4.01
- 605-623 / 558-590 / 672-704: 1.2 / 4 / 3.71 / 3.91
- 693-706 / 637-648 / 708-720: 1.0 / 3.81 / 3.9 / 4.31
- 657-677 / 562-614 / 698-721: 0.2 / 3.95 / 4.03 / 4.14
